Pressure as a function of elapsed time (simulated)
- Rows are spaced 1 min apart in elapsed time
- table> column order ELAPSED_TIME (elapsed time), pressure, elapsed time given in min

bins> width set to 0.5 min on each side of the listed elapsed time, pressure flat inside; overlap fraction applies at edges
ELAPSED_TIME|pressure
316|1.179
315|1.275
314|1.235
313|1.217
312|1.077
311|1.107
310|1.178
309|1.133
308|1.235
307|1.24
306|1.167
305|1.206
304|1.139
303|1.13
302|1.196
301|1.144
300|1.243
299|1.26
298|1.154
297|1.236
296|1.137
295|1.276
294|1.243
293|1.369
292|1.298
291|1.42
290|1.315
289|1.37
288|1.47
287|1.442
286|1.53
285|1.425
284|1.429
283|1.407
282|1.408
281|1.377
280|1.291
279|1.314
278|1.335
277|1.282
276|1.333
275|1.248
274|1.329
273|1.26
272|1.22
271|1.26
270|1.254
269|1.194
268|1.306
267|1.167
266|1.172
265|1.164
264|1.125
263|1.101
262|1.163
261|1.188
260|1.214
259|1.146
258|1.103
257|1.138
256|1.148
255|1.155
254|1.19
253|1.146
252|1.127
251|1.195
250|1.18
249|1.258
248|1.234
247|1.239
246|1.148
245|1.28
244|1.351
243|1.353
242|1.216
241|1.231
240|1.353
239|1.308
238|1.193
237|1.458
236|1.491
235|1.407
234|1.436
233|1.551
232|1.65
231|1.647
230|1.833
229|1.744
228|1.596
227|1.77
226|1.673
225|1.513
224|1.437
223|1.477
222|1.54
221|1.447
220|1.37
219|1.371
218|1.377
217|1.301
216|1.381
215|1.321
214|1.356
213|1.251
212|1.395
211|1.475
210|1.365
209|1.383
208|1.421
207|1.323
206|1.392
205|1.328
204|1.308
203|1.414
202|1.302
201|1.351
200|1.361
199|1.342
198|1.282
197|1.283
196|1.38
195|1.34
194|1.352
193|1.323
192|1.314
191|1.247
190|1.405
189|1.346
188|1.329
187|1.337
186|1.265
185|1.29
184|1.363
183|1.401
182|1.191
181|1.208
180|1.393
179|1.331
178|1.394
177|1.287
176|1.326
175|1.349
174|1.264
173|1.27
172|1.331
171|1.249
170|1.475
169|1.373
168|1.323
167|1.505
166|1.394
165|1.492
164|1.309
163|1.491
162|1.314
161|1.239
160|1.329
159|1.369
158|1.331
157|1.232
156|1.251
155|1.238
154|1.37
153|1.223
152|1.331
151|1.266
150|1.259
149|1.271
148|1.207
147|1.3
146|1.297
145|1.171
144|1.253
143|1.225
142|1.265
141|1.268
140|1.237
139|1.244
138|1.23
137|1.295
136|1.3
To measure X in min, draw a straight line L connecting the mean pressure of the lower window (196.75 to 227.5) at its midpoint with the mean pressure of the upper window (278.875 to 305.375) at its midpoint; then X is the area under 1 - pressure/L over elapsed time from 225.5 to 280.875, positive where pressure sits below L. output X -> 1.82 min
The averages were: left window 1.4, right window 1.31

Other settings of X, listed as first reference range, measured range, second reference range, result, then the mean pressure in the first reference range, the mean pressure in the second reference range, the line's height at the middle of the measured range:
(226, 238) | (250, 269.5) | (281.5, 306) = 3.88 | 1.58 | 1.3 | 1.46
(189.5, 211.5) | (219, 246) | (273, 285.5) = -2.37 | 1.35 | 1.34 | 1.35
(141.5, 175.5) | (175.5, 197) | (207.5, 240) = 0.82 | 1.31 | 1.47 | 1.38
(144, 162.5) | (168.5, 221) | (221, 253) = 0.18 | 1.28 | 1.41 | 1.34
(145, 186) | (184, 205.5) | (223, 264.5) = -0.07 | 1.32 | 1.34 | 1.32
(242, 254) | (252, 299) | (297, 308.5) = -2.15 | 1.23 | 1.19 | 1.21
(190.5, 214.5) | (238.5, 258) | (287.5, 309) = 1.17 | 1.35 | 1.25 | 1.3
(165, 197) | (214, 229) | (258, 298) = -1.84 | 1.34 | 1.28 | 1.31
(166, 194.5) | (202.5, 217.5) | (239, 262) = -0.95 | 1.33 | 1.21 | 1.28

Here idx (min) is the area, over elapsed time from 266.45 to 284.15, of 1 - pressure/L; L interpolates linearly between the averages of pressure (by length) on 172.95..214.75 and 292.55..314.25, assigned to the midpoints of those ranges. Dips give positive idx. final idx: -0.96 min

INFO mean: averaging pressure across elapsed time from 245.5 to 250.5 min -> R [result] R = 1.21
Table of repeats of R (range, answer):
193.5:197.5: 1.34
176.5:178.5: 1.34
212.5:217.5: 1.32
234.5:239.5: 1.37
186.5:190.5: 1.35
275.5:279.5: 1.32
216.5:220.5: 1.35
